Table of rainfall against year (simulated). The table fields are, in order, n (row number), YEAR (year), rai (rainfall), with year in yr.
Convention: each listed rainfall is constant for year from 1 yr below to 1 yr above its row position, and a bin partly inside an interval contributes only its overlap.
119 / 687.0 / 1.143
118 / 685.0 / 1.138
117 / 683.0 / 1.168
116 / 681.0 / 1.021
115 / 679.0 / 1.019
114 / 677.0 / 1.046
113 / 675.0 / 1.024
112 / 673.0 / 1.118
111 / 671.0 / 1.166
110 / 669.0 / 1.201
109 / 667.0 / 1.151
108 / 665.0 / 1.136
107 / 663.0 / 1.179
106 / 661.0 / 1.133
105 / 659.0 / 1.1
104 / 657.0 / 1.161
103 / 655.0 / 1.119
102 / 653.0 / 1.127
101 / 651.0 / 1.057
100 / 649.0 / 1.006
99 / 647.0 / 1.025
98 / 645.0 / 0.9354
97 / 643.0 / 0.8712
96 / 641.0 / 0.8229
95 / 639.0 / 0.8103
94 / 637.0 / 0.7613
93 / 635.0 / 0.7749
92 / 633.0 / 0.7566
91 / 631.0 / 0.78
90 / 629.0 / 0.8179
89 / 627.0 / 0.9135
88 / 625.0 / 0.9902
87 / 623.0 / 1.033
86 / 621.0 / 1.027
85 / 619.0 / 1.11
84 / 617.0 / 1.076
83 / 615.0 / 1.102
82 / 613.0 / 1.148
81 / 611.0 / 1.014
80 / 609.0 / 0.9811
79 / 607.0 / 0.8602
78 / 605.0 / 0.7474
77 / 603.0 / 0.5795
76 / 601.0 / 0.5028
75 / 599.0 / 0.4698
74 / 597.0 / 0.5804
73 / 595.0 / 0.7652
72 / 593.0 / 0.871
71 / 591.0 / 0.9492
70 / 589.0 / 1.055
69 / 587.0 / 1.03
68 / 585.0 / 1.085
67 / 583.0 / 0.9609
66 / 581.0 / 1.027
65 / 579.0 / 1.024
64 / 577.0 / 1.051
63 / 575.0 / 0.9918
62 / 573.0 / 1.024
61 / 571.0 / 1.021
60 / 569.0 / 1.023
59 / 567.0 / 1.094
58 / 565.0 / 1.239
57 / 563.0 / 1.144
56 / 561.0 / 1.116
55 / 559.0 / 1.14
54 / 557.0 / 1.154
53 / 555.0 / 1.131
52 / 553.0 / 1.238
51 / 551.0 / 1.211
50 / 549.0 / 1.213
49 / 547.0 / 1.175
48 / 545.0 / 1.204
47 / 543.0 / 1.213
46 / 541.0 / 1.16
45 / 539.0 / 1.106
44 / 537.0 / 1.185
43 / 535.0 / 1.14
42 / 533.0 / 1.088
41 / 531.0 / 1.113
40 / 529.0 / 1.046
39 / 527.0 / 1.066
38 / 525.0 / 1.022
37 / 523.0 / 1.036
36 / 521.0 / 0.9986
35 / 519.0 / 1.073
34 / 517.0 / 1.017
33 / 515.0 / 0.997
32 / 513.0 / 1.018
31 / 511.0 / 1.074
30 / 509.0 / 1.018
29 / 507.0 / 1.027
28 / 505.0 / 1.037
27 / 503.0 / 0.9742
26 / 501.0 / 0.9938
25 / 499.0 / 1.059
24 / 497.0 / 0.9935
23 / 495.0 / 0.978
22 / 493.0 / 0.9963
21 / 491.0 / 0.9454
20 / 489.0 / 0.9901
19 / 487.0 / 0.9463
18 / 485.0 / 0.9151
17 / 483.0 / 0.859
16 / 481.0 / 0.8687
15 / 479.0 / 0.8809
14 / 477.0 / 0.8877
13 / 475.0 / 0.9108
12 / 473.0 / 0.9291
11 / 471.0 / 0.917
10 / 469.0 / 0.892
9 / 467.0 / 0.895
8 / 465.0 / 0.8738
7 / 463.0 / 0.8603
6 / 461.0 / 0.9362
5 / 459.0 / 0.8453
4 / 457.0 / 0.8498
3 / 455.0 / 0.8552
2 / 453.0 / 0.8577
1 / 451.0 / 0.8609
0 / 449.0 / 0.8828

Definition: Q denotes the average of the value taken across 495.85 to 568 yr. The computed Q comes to 1.1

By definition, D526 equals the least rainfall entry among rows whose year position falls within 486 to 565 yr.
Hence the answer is 0.9454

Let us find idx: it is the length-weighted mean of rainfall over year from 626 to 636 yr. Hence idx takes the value 0.809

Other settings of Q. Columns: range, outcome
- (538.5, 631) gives 1.01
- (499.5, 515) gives 1.02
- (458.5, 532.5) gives 0.972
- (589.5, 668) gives 0.93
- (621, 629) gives 0.965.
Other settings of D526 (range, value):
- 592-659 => 0.4698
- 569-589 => 0.9609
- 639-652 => 0.8103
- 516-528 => 0.9986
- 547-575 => 0.9918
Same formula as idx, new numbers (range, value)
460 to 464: 0.898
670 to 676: 1.1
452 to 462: 0.869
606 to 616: 1.02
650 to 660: 1.11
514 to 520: 1.03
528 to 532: 1.08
